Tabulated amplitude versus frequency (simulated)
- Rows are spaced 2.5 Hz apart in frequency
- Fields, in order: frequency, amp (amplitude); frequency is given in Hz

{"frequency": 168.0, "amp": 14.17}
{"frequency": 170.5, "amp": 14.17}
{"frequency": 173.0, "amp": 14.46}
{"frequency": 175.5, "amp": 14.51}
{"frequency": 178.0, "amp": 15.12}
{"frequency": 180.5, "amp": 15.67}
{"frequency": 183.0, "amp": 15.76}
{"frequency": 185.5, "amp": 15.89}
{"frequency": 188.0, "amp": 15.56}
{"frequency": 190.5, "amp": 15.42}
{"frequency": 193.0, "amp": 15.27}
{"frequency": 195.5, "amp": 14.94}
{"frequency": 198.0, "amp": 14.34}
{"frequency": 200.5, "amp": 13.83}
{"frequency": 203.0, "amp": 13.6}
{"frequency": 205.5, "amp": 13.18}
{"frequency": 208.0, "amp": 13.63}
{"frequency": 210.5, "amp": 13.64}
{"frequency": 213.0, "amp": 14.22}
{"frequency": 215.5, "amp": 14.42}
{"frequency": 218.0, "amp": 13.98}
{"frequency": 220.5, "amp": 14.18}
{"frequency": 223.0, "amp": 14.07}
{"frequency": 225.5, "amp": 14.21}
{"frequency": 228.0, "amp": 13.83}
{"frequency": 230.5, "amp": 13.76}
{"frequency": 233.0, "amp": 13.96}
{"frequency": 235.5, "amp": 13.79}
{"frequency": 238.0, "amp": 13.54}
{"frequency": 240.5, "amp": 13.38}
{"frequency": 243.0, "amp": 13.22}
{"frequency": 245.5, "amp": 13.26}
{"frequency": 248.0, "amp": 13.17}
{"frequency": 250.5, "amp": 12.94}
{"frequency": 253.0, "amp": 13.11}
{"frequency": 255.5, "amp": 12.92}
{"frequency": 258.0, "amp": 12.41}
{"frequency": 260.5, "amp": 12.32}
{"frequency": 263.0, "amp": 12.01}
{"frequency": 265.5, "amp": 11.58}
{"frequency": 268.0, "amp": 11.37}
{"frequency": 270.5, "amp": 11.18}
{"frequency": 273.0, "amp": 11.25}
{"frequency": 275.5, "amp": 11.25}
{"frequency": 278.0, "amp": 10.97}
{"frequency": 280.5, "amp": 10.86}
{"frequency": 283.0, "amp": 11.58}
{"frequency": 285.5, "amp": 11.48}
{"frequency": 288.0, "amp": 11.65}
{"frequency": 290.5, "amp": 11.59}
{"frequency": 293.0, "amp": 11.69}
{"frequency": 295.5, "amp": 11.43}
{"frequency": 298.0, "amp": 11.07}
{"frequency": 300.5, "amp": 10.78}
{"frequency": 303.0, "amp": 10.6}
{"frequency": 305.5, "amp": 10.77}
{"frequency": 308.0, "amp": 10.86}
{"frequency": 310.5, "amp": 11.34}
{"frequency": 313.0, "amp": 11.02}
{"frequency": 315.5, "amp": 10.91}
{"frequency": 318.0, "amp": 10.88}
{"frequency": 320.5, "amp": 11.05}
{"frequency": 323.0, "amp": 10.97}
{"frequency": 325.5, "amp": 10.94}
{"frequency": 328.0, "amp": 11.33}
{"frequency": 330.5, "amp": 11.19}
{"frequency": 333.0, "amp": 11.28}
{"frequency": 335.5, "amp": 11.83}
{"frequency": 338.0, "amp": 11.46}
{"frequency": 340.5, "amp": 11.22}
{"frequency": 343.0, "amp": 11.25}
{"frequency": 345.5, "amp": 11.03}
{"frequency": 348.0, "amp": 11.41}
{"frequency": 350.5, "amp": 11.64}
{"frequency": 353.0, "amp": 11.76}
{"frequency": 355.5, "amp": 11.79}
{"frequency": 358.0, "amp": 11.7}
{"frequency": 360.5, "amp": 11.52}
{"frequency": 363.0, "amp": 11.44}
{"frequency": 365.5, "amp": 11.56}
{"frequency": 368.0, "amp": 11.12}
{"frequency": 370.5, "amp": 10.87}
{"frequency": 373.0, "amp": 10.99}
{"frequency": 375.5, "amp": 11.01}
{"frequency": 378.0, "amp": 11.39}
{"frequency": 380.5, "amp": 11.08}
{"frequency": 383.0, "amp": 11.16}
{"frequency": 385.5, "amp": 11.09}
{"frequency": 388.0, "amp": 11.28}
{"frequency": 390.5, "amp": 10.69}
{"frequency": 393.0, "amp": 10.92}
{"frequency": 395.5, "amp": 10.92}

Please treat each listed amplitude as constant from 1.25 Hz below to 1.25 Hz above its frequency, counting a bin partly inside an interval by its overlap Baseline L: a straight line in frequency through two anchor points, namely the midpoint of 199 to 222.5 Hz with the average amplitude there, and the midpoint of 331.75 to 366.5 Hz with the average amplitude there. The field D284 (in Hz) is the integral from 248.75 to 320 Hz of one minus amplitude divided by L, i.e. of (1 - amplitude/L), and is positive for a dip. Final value 6.3 Hz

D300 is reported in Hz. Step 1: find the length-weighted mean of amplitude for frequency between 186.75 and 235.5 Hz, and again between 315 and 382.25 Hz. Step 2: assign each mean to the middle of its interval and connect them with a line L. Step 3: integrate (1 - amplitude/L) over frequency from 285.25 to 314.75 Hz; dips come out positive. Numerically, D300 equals 2.7 Hz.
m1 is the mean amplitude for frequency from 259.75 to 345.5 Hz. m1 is 11.3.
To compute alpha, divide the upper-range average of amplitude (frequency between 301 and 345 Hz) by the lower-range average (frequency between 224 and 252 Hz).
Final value 0.82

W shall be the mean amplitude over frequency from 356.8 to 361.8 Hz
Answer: 11.6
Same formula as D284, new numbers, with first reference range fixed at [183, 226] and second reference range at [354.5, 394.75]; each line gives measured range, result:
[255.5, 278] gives 2.63 Hz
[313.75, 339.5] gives 1.99 Hz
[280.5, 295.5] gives 1.55 Hz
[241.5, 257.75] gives 0.60 Hz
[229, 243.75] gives 0.21 Hz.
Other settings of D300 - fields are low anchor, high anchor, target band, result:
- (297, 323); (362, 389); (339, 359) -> -0.7 Hz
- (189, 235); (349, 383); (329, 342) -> 0.6 Hz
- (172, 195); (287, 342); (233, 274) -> 1.5 Hz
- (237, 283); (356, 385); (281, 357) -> 3.0 Hz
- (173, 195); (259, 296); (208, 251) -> -0.9 Hz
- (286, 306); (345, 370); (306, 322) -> 0.4 Hz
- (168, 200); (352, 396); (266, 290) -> 3.4 Hz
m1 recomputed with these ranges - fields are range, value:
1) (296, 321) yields 10.9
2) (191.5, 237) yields 14.1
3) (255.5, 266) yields 12.2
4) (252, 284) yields 11.7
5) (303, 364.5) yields 11.3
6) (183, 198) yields 15.4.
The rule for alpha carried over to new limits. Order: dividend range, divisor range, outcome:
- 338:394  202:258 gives 0.83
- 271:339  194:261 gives 0.82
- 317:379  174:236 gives 0.78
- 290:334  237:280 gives 0.90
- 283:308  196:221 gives 0.81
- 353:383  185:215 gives 0.79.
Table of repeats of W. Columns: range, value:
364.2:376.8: 11.1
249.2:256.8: 13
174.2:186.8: 15.4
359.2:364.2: 11.5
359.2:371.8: 11.3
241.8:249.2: 13.2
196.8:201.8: 14.1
